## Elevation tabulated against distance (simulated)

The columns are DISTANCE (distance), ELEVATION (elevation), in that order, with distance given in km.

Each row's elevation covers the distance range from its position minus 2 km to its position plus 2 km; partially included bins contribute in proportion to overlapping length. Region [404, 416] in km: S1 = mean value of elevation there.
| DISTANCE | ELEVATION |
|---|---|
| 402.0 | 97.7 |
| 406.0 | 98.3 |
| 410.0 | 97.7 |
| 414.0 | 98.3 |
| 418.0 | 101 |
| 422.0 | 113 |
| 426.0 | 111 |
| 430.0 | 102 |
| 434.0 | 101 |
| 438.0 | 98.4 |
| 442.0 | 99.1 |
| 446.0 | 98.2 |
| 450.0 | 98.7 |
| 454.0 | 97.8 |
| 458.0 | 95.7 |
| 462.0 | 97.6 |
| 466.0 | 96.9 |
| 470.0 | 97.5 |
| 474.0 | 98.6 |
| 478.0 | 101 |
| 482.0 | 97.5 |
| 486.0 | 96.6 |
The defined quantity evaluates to 98.1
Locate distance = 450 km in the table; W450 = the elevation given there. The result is 98.7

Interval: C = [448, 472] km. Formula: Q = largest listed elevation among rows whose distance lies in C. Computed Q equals 98.7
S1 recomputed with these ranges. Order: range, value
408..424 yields 102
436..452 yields 98.6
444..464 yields 97.6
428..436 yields 102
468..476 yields 98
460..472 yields 97.3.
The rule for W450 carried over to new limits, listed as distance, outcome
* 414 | 98.3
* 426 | 111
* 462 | 97.6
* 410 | 97.7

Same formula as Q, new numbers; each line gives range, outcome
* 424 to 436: 111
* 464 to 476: 98.6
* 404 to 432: 113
